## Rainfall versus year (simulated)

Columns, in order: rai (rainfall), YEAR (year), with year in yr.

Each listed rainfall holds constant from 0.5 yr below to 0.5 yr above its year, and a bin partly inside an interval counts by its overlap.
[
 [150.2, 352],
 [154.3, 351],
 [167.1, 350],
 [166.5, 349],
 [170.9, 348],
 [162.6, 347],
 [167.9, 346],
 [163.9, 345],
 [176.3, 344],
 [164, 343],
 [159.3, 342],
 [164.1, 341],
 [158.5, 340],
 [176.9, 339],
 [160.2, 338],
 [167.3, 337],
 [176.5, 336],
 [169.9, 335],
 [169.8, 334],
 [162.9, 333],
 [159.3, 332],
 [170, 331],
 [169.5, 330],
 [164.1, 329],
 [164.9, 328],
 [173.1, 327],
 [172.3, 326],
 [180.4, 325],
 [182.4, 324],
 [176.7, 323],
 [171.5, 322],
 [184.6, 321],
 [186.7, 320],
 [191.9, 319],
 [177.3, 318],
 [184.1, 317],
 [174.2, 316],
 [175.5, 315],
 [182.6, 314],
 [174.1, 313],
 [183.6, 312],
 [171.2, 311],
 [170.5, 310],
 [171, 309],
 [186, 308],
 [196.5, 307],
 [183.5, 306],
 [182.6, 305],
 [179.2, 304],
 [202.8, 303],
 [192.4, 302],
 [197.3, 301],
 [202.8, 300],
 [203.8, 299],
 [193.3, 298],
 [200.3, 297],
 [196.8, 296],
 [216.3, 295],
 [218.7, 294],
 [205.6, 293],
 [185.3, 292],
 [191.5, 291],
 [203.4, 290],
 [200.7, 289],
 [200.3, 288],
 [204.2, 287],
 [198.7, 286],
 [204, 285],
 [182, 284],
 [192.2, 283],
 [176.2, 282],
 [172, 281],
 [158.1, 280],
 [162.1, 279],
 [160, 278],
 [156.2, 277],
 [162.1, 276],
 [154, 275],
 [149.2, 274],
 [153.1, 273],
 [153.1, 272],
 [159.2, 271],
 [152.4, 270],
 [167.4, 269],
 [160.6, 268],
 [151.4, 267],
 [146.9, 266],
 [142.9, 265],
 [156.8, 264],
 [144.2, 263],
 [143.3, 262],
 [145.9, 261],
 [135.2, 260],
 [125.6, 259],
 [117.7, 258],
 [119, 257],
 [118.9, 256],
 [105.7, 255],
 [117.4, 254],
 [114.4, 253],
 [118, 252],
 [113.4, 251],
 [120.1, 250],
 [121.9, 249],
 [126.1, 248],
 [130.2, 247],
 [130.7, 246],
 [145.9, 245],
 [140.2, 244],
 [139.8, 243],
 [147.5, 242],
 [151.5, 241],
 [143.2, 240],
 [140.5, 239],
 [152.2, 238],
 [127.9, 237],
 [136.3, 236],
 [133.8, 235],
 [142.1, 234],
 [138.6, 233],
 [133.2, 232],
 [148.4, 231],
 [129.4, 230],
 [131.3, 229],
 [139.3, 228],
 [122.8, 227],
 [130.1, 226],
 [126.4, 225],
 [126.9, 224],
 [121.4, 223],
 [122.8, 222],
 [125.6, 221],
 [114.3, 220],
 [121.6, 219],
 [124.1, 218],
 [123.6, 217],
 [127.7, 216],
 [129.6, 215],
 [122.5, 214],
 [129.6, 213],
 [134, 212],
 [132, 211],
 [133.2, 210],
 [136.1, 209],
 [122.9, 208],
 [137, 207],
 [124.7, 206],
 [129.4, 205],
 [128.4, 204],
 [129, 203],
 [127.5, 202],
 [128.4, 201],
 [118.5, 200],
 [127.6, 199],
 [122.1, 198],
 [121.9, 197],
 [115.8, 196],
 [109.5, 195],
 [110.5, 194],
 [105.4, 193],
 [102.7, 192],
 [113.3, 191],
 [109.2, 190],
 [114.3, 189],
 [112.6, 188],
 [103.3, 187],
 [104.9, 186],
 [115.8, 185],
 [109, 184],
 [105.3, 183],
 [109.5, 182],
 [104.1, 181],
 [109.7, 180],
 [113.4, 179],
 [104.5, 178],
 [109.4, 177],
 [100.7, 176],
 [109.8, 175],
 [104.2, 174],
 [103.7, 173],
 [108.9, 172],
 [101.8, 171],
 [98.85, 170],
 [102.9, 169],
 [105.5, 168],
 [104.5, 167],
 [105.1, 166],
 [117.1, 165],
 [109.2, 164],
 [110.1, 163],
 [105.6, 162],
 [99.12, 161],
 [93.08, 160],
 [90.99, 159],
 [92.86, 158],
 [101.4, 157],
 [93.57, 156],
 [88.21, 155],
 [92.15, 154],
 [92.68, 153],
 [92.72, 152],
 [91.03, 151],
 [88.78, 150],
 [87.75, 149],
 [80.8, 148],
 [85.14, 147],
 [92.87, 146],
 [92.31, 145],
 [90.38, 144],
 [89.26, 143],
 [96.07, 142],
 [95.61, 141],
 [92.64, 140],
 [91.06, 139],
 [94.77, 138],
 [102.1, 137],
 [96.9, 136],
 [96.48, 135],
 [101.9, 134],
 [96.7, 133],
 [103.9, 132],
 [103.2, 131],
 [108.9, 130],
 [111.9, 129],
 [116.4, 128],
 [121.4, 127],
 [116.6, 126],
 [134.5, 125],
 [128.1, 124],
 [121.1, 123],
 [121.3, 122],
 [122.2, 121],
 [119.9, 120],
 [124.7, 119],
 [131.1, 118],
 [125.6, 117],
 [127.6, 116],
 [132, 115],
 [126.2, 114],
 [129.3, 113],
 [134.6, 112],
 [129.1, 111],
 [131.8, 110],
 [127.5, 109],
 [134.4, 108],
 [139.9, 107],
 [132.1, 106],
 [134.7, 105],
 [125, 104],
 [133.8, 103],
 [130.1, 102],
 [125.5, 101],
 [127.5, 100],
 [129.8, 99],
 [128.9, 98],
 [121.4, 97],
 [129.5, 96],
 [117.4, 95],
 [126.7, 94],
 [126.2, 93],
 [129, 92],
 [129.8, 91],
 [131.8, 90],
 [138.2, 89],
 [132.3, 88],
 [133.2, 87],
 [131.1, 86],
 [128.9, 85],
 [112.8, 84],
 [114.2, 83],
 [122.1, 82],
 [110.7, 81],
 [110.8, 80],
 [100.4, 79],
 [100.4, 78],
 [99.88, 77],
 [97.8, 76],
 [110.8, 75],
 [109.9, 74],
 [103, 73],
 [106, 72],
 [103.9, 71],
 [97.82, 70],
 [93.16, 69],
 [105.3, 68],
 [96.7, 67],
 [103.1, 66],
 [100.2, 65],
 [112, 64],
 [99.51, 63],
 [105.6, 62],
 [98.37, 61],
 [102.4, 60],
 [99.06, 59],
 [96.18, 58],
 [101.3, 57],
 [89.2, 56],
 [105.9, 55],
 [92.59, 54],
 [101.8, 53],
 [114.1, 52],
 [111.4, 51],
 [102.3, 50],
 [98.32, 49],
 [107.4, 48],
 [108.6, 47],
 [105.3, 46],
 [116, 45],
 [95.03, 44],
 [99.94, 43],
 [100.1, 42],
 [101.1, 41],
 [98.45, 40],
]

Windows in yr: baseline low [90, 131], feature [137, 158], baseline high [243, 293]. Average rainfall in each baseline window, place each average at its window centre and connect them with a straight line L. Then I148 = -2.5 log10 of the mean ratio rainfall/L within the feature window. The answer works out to 0.40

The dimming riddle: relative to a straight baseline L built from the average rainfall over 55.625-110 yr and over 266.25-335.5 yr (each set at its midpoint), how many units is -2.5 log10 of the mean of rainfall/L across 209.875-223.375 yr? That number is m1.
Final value 0.226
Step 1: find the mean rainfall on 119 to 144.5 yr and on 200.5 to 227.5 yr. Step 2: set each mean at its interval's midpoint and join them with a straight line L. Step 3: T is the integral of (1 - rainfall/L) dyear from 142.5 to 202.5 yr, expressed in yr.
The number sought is 6.7 yr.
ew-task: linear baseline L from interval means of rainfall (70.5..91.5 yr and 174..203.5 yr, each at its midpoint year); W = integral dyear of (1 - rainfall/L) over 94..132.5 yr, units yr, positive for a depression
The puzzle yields -3.5 yr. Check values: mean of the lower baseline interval 116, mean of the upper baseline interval 113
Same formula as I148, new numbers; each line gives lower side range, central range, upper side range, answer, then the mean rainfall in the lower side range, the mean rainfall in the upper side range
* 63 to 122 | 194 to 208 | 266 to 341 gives 0.208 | 120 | 178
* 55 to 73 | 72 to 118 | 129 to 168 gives -0.239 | 101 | 96.8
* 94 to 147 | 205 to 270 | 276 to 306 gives 0.251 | 117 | 190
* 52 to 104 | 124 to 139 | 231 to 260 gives 0.105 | 113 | 131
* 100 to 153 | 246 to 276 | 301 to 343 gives 0.143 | 113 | 176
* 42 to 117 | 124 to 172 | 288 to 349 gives 0.315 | 115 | 180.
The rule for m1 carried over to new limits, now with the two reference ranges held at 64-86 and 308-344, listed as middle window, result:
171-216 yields 0.182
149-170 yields 0.293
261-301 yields -0.097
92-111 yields -0.136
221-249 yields 0.106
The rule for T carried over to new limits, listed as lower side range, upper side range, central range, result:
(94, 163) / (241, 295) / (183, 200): 2.45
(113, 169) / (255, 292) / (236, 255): 2.22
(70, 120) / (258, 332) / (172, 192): 5.18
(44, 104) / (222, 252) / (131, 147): 3.35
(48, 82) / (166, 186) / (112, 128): -3.20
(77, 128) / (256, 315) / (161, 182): 5.45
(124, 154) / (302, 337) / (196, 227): 0.95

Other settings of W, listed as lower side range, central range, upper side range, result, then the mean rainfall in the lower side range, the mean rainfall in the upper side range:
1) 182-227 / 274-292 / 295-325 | -1.15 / 121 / 186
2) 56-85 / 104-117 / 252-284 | -2.09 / 104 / 148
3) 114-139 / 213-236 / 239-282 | 0.92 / 115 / 142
